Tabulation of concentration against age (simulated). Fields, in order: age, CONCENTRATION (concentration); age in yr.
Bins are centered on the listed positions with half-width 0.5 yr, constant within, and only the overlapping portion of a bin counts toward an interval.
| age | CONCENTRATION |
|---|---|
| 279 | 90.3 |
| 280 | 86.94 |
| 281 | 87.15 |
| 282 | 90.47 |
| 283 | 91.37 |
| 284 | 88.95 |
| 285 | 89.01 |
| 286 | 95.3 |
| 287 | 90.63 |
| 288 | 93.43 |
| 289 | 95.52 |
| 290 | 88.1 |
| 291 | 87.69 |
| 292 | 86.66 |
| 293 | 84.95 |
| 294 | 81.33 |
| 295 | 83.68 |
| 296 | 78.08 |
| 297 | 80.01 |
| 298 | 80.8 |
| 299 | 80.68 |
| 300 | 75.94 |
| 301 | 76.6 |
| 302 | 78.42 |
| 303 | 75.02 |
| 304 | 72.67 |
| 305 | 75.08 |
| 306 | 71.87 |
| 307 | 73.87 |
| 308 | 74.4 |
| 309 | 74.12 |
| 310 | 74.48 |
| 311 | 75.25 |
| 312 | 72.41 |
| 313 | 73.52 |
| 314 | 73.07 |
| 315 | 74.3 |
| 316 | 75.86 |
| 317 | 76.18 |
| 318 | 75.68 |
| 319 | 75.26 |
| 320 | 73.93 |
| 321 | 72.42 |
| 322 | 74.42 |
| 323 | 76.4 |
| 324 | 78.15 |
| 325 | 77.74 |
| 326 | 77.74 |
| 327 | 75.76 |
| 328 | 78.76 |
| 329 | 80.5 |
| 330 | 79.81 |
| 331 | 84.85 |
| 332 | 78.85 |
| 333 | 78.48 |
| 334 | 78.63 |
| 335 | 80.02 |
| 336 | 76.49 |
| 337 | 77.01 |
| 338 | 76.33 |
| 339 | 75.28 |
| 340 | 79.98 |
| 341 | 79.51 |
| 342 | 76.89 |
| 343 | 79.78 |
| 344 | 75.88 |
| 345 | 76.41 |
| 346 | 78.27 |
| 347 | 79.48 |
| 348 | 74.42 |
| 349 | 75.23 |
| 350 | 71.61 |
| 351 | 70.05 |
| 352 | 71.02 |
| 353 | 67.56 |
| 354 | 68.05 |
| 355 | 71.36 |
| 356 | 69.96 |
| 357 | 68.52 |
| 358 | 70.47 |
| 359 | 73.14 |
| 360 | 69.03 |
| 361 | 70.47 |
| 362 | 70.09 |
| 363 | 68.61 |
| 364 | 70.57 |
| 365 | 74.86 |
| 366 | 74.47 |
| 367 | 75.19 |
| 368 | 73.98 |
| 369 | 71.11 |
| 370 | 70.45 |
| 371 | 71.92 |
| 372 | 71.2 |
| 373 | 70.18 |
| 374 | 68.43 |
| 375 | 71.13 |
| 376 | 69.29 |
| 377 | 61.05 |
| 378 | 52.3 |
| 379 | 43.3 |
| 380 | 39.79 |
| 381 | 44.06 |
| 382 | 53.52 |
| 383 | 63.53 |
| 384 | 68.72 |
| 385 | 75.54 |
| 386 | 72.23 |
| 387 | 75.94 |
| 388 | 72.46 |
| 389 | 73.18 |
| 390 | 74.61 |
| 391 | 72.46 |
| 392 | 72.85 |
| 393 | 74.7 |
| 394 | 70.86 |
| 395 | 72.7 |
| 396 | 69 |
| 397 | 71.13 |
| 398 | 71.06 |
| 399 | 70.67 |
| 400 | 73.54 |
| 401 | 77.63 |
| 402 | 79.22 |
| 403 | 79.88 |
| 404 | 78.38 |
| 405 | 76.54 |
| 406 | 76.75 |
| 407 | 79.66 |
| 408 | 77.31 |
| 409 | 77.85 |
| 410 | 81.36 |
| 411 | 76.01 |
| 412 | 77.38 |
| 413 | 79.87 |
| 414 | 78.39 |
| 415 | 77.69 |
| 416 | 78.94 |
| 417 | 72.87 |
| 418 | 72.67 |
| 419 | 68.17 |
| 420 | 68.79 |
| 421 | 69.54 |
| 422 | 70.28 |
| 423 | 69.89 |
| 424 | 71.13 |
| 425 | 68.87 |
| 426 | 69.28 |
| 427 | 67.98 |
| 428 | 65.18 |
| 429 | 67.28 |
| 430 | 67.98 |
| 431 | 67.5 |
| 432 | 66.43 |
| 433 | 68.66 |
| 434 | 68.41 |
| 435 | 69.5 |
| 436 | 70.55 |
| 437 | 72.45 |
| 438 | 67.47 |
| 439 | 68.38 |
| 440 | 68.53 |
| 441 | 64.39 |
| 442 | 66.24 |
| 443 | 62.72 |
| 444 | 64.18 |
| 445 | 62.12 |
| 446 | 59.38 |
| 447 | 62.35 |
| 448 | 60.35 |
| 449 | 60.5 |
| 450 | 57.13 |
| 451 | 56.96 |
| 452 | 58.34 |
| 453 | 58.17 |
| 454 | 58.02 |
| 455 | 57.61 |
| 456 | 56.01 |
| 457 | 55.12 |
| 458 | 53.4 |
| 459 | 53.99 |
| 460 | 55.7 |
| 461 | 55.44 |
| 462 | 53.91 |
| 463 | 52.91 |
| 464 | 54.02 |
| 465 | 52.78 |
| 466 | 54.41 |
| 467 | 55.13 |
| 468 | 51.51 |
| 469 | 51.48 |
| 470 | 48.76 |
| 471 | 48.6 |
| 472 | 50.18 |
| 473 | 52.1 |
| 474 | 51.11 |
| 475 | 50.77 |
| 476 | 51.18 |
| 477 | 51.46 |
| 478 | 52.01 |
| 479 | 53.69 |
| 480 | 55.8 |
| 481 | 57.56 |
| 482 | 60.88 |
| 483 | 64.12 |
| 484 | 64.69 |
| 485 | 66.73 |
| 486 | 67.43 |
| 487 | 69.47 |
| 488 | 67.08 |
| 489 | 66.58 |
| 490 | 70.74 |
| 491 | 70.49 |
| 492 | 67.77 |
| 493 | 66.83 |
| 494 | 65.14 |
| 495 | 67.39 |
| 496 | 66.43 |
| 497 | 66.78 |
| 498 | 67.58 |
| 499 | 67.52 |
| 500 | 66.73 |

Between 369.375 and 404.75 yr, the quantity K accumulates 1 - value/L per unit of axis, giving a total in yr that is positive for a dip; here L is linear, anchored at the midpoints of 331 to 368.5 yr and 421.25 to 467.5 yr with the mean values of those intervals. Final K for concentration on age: 0.5 yr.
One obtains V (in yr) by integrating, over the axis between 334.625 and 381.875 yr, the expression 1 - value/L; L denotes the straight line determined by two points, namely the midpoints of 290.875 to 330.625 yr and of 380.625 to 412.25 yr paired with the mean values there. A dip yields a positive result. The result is 2.8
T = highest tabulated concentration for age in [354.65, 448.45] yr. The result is 81.36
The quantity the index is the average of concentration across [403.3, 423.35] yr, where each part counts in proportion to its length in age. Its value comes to 75.5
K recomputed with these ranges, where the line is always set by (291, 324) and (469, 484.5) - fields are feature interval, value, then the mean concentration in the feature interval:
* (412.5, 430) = -2.8 yr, 71.5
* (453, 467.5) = 0.3 yr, 55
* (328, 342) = -1.1 yr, 78.8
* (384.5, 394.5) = -1.2 yr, 73.5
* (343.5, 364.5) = -0.4 yr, 71.9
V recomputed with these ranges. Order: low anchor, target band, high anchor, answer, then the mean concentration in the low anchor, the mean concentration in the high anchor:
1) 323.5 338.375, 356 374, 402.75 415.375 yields 1.64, 78.6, 78.2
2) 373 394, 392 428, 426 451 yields -4.76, 65.2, 65.6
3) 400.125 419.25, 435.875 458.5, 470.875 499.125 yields 2.55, 77.2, 61.4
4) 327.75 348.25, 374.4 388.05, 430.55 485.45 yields 1.90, 78.4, 58.7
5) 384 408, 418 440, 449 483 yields -1.34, 74.3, 54.4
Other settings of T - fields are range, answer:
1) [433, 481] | 72.45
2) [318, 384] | 84.85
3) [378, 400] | 75.94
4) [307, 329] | 80.5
